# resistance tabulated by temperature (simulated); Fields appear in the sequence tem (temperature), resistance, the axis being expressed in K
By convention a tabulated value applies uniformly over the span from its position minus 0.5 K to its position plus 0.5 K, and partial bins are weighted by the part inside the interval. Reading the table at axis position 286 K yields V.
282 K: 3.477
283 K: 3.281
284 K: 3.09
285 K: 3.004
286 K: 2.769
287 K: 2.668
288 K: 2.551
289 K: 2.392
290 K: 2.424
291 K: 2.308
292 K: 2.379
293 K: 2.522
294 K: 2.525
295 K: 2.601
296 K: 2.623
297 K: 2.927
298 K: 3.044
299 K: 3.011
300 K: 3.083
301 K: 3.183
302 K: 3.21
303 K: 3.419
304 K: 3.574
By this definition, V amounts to 2.769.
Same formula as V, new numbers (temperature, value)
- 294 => 2.525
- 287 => 2.668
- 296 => 2.623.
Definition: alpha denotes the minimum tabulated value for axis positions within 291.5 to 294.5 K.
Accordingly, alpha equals 2.379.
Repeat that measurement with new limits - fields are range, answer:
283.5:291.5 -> 2.308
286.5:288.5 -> 2.551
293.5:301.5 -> 2.525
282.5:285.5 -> 3.004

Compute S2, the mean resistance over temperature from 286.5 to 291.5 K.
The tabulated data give 2.47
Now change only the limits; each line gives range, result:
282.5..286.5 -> 3.04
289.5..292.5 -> 2.37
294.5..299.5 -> 2.84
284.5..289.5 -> 2.68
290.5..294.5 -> 2.43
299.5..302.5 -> 3.16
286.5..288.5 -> 2.61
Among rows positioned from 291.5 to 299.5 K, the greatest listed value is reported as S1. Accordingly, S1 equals 3.044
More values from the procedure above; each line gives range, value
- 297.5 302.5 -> 3.21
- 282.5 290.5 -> 3.281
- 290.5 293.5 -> 2.522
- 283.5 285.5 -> 3.09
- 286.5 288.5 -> 2.668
